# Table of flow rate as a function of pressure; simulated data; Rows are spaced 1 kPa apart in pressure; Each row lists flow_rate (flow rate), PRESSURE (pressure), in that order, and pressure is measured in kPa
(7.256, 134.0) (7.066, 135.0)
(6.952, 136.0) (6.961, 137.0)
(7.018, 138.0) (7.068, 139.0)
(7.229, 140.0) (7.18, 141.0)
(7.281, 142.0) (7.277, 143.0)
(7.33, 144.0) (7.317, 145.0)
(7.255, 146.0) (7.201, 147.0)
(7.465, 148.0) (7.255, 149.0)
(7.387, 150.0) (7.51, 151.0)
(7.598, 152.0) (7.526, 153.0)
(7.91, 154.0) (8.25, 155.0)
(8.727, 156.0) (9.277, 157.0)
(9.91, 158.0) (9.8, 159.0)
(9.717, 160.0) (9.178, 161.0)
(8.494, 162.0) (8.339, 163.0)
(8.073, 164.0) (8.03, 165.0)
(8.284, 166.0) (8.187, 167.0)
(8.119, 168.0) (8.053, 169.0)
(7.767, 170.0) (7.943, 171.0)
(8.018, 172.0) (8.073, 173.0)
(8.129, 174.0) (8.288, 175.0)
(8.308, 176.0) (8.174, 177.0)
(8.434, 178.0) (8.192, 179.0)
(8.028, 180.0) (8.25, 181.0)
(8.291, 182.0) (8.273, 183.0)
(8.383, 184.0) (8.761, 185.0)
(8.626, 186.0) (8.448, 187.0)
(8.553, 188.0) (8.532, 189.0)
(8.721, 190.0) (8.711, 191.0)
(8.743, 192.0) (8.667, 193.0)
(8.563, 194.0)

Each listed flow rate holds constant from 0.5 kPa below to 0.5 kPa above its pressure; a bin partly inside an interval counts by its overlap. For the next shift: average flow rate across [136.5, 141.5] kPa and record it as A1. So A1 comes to 7.09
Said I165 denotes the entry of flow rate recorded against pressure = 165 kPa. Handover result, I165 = 8.03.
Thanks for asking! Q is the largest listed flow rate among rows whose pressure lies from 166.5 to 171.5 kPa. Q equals 8.187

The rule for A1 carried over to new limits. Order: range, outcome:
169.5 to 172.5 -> 7.91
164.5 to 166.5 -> 8.16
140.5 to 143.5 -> 7.25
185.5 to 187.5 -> 8.54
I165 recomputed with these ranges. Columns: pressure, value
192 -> 8.743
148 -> 7.465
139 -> 7.068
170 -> 7.767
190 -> 8.721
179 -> 8.192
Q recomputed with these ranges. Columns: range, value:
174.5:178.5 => 8.434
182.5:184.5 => 8.383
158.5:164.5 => 9.8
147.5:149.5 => 7.465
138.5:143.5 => 7.281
